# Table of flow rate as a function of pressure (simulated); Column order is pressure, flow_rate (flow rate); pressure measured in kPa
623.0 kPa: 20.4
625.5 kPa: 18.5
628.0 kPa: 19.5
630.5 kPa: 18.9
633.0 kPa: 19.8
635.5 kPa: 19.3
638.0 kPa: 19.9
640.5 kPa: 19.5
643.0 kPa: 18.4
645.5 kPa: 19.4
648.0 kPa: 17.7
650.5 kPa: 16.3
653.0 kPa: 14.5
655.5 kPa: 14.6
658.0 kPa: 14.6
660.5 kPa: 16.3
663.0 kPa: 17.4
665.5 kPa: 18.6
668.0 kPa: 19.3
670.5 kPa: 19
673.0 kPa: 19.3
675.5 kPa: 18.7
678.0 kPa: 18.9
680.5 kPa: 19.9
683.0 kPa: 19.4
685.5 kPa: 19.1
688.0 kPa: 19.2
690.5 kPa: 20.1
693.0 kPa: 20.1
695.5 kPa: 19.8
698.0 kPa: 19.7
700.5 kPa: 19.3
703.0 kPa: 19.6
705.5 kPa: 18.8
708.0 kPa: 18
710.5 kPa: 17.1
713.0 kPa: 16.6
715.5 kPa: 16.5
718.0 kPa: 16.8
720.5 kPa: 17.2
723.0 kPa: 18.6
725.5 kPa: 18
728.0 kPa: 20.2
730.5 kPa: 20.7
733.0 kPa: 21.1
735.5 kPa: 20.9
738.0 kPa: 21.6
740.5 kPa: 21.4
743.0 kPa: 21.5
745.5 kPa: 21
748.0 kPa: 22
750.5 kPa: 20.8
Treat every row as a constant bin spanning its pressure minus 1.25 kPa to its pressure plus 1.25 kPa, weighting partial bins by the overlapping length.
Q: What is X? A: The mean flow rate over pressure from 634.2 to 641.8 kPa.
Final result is 19.6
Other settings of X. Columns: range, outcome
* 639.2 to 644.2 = 19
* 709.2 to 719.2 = 16.8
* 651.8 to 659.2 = 14.6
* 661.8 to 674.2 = 18.7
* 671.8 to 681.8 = 19.2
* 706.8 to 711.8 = 17.5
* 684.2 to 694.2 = 19.6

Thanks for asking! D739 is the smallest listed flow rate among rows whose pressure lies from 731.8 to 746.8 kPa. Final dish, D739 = 20.9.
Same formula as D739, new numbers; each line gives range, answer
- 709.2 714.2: 16.6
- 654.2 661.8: 14.6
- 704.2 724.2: 16.5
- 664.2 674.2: 18.6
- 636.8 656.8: 14.5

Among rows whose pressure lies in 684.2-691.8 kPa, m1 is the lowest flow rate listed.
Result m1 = 19.1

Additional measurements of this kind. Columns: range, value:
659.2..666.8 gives 16.3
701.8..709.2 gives 18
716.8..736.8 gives 16.8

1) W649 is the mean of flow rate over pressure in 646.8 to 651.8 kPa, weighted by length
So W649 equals 17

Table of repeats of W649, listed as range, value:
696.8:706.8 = 19.3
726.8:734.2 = 20.7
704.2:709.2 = 18.4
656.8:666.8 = 16.7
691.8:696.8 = 19.9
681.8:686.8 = 19.2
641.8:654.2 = 17.3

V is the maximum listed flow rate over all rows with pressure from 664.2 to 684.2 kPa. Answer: 19.9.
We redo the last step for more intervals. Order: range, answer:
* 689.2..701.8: 20.1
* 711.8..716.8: 16.6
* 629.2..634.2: 19.8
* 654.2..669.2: 19.3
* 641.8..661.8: 19.4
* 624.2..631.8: 19.5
